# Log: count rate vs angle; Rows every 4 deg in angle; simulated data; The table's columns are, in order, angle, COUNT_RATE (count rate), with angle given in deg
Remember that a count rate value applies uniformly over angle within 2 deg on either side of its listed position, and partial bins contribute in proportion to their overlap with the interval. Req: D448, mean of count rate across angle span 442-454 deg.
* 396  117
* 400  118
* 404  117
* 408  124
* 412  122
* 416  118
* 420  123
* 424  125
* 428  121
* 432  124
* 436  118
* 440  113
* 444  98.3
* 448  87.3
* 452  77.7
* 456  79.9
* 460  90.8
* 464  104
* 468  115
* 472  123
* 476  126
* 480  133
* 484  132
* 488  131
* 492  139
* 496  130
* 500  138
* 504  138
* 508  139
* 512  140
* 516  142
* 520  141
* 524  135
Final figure 87.8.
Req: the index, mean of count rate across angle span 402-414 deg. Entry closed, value 121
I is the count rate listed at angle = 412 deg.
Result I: 122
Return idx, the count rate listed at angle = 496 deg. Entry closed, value 130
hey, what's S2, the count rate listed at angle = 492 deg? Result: 139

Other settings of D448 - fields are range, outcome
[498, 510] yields 138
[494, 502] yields 134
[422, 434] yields 123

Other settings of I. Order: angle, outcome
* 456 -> 79.9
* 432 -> 124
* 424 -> 125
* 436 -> 118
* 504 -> 138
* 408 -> 124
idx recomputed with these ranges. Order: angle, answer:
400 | 118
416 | 118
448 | 87.3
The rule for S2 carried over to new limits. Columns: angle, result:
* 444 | 98.3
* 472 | 123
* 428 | 121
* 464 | 104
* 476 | 126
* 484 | 132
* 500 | 138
